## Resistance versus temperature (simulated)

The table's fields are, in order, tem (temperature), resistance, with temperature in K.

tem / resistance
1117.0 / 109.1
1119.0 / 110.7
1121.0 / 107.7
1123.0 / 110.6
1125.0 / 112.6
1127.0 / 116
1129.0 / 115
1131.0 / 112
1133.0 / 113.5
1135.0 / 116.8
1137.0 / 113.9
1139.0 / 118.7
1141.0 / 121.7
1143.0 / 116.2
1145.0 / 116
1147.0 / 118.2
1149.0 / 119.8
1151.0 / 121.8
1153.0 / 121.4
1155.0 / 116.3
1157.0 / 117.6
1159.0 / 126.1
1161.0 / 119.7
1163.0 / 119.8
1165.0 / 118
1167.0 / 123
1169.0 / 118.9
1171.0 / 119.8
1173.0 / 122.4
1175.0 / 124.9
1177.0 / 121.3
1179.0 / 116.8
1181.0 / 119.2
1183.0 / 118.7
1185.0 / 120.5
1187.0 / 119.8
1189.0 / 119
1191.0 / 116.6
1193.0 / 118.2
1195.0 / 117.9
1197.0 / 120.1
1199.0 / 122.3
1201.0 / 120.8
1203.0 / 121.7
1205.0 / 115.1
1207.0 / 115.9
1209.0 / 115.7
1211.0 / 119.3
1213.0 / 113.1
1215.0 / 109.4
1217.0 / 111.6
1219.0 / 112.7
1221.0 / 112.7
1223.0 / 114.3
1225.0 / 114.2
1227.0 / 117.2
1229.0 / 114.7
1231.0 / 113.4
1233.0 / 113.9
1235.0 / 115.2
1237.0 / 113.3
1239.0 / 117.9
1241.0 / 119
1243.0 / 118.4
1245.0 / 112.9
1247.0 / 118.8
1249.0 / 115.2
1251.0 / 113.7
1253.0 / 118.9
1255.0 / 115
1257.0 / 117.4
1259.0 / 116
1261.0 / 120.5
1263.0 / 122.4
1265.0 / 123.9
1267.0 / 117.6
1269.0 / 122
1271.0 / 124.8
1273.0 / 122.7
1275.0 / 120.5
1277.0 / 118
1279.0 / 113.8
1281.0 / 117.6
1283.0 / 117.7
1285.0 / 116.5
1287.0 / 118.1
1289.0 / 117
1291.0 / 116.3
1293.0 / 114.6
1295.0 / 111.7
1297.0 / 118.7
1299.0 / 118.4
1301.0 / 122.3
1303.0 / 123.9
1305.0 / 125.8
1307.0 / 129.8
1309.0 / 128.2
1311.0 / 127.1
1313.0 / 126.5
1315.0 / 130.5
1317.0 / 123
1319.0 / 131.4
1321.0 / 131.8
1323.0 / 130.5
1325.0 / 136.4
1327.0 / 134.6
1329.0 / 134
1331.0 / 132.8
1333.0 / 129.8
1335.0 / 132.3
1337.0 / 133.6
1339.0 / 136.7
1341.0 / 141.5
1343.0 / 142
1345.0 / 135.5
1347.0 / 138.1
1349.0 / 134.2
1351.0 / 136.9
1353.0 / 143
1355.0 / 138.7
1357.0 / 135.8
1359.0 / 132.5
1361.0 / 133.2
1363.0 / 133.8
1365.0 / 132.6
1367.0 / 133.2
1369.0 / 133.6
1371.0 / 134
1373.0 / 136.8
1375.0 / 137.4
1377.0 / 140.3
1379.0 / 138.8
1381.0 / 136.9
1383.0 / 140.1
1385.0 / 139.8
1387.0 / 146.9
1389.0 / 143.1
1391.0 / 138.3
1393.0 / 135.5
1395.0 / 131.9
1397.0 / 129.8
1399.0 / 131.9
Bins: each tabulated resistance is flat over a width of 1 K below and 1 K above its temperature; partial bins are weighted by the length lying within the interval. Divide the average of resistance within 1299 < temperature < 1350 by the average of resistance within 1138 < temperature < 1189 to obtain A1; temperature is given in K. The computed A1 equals 1.10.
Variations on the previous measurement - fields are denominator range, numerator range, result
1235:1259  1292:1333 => 1.09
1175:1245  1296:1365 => 1.13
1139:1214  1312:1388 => 1.13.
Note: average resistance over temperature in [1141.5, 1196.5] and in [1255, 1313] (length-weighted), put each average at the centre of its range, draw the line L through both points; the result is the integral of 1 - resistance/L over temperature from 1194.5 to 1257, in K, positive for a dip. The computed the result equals 2.03 K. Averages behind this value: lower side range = 120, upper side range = 120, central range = 116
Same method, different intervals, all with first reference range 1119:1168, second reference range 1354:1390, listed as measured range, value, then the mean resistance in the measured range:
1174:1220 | 1.5 K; 118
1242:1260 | 1.5 K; 116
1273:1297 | 2.3 K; 117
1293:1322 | 1.5 K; 125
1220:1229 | 0.7 K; 115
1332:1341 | 0.0 K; 134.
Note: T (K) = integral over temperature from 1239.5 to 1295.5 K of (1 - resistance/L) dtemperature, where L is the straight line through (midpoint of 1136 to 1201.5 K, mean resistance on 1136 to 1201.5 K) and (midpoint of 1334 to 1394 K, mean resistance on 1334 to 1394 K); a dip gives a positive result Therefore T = 4.6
